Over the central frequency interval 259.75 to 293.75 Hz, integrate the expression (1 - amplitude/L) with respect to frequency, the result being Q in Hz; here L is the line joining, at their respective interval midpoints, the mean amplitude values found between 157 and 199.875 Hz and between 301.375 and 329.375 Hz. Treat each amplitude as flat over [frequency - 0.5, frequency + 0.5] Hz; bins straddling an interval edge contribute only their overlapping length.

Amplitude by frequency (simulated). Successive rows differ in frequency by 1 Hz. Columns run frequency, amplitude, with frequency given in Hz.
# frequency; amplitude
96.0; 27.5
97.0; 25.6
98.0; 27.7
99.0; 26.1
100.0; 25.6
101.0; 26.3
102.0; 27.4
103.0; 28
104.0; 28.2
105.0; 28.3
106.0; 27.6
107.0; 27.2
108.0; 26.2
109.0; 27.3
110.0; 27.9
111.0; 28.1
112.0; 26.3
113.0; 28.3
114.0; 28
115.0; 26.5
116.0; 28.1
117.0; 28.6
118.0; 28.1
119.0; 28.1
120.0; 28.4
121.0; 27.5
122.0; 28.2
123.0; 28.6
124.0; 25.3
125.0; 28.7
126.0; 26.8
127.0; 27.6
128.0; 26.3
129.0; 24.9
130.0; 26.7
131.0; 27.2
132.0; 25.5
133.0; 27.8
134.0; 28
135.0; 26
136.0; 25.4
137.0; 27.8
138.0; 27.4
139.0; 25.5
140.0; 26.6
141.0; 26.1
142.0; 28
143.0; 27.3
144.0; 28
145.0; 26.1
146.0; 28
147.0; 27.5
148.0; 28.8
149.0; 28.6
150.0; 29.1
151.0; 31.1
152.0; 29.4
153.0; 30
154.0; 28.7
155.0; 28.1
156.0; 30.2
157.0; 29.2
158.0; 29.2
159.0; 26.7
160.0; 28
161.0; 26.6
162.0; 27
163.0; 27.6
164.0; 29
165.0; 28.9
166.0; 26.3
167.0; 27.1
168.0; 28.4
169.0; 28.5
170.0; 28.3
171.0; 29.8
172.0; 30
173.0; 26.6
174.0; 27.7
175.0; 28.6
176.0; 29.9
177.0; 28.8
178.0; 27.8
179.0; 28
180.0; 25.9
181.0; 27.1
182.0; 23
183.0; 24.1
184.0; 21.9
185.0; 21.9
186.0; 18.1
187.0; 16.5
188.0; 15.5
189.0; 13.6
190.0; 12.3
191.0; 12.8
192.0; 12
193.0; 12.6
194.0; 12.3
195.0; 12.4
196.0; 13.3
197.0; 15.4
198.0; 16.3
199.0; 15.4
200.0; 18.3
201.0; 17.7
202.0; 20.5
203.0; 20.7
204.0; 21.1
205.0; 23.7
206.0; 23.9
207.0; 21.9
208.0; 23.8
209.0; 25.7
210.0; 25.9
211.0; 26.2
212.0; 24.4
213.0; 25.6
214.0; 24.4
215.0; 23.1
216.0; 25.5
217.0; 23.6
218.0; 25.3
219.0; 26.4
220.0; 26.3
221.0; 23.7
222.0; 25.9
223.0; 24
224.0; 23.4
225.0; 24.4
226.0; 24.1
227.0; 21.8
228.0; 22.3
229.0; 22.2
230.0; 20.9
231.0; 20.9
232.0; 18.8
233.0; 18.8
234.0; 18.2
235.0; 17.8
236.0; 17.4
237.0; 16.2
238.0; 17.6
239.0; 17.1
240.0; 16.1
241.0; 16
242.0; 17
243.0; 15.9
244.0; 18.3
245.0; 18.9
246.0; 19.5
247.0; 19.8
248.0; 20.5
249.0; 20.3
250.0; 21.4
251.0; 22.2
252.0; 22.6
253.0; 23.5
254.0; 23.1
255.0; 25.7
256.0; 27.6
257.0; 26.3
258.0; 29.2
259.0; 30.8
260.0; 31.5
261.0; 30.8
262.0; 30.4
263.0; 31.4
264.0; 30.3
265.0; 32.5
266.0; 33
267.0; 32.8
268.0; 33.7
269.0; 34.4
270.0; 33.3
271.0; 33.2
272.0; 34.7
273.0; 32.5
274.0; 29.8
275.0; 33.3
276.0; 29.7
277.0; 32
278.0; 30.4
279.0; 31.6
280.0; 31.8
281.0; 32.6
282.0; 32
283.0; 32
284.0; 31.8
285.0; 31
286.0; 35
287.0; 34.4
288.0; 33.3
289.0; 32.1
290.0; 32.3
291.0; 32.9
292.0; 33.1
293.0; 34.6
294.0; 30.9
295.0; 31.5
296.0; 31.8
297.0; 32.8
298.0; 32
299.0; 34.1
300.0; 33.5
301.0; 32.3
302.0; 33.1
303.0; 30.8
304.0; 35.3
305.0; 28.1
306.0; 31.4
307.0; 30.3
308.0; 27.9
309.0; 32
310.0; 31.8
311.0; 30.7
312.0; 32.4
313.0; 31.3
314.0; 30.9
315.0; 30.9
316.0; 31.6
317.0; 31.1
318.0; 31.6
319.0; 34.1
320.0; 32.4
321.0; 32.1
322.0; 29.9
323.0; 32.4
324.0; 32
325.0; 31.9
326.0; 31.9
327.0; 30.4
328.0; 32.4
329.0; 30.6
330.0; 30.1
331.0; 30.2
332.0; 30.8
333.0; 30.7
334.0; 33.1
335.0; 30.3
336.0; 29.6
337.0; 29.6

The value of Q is -3.9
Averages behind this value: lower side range 22.9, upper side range 31.5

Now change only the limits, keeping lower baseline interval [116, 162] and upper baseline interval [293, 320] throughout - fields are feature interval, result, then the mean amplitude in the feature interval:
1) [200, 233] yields 7.1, 23.2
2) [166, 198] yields 7.5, 21.9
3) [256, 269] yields -0.2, 31.1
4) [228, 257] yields 9.9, 20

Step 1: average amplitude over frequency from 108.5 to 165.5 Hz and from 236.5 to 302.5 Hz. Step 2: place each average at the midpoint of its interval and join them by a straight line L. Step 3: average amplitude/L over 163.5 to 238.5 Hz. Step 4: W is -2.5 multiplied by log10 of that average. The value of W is 0.25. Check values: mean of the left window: 27.7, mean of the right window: 28.5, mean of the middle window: 22.2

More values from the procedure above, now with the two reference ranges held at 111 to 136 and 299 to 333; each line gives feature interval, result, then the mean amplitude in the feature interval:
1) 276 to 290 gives -0.05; 32.2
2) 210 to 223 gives 0.17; 25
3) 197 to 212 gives 0.33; 21.4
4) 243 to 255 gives 0.39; 20.9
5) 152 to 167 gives -0.01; 28.2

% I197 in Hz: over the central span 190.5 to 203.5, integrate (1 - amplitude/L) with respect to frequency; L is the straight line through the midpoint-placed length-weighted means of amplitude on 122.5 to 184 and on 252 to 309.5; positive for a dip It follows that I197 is 6.1 Hz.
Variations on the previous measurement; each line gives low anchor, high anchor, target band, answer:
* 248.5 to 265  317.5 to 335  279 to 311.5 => -3.0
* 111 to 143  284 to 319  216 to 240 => 6.7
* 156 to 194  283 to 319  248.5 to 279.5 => 0.4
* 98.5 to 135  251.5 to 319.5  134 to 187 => 2.0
